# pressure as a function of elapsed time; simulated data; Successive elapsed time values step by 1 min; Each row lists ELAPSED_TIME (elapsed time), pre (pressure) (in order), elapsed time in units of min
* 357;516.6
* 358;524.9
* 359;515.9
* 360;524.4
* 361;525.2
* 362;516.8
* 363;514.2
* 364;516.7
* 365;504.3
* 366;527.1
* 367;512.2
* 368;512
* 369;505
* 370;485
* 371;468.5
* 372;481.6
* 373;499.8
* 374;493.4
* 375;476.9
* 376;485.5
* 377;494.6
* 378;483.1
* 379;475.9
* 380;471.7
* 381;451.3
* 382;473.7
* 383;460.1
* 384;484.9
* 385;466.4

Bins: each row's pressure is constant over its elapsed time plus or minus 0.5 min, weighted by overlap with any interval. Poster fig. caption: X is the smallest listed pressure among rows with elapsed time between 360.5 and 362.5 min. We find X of 516.8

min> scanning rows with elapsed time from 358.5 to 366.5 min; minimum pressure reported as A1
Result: 504.3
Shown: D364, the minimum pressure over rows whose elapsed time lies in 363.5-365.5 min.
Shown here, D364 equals 504.3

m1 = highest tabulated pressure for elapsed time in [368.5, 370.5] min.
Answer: 505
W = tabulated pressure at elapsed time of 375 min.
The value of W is 476.9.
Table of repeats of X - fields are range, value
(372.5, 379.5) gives 475.9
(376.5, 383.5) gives 451.3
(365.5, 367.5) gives 512.2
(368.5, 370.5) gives 485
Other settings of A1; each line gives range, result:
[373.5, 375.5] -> 476.9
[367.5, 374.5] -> 468.5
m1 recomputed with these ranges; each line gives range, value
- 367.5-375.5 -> 512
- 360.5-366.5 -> 527.1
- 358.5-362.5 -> 525.2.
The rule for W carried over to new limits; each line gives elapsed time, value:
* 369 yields 505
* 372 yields 481.6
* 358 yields 524.9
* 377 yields 494.6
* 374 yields 493.4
